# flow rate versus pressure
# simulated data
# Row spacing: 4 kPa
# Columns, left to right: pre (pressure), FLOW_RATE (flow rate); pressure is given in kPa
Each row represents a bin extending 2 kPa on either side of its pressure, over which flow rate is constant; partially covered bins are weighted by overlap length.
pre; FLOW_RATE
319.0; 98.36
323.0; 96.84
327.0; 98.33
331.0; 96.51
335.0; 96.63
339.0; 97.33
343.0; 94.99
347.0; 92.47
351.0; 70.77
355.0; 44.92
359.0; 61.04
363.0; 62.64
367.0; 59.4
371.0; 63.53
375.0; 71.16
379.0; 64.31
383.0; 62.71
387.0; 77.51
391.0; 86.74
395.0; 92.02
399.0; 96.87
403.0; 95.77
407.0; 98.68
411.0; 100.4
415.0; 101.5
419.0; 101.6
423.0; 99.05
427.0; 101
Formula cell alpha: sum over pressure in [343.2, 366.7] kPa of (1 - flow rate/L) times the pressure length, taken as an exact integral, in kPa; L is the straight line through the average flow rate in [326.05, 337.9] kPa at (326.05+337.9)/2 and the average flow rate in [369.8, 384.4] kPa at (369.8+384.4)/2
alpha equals 3.89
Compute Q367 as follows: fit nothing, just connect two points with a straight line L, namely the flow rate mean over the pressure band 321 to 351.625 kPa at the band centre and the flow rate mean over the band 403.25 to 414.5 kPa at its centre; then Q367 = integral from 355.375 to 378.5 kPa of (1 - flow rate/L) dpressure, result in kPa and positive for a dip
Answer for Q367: 8.2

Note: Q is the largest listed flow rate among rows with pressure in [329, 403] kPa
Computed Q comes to 97.33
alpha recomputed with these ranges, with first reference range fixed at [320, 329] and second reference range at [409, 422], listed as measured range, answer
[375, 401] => 5.4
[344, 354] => 2.0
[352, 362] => 4.4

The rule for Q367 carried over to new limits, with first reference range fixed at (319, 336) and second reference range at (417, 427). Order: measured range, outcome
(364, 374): 3.7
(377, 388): 3.5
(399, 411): 0.3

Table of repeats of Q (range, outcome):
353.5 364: 62.64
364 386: 71.16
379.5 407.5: 98.68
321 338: 98.33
